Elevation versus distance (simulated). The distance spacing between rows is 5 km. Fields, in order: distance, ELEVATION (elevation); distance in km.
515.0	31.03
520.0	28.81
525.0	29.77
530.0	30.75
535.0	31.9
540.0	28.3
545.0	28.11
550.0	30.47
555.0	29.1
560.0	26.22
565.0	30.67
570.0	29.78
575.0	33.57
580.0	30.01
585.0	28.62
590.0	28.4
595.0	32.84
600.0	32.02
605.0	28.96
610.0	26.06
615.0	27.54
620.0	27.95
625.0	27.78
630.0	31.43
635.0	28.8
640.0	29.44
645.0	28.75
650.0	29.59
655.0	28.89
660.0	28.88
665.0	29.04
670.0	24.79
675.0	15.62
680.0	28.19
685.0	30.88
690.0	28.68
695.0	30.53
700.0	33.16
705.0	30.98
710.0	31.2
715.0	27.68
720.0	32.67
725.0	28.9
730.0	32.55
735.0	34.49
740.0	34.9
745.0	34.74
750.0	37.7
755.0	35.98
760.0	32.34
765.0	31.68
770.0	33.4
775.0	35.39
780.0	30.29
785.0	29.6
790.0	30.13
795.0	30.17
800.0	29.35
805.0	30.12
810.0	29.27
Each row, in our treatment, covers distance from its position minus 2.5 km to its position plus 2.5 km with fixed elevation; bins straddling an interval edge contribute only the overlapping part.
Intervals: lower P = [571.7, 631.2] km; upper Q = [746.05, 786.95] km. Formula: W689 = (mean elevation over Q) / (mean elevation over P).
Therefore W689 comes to 1.13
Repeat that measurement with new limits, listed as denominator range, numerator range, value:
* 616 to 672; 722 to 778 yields 1.18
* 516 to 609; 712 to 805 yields 1.08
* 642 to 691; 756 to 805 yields 1.15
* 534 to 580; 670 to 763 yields 1.04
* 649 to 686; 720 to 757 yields 1.27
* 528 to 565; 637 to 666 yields 0.99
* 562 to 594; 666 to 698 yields 0.88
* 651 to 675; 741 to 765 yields 1.30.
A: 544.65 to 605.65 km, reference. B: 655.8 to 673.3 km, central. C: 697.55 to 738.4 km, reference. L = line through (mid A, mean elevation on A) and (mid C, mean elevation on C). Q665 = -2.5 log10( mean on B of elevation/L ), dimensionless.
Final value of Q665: 0.14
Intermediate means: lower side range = 30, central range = 27.2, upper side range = 31.5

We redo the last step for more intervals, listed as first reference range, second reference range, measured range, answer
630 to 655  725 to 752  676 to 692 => 0.13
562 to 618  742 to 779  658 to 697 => 0.19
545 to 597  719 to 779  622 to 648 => 0.07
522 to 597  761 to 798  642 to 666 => 0.06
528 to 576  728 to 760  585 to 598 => 0.02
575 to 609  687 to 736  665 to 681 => 0.30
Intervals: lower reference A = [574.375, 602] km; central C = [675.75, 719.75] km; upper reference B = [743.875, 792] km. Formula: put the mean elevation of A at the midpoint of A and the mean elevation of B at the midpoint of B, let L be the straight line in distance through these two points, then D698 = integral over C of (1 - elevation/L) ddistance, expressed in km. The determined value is 3.4 km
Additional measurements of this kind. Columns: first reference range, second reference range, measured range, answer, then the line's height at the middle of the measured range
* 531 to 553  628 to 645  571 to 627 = 0.5 km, 29.7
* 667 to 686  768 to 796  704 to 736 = -4.3 km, 27.4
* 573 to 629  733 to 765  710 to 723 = 1.3 km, 33.6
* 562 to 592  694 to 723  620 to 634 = 0.6 km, 30.5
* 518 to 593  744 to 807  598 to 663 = 3.5 km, 30.6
